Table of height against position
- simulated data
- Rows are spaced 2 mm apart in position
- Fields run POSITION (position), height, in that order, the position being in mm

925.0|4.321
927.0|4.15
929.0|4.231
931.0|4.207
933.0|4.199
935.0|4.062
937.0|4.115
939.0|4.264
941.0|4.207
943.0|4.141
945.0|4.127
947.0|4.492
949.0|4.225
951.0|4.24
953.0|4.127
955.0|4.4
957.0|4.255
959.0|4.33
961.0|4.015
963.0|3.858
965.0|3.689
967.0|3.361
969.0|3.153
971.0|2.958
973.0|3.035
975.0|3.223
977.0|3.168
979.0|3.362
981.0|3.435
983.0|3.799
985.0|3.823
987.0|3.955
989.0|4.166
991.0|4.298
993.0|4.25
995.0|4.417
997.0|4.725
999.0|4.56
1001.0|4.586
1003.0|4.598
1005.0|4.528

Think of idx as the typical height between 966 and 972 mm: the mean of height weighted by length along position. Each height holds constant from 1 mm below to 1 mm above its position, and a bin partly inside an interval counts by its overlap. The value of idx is 3.16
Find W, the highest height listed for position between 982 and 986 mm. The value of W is 3.823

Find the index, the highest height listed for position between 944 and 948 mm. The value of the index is 4.492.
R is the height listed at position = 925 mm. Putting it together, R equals 4.321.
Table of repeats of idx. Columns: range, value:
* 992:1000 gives 4.49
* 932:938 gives 4.13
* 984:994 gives 4.1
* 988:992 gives 4.23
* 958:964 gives 4.07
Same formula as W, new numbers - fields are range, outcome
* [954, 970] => 4.4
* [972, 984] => 3.799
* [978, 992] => 4.298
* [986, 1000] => 4.725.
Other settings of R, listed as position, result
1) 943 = 4.141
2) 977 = 3.168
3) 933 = 4.199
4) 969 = 3.153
